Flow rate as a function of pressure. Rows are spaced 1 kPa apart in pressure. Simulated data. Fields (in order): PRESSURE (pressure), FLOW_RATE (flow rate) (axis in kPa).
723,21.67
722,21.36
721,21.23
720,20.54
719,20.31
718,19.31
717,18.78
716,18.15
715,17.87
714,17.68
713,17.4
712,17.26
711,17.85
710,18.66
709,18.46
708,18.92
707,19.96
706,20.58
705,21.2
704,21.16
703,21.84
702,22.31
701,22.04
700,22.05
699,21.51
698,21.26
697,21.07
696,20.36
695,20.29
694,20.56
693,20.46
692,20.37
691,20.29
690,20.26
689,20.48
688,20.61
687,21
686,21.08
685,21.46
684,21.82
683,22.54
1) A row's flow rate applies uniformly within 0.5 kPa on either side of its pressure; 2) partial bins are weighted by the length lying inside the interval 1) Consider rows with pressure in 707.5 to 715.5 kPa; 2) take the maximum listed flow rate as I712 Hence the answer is 18.92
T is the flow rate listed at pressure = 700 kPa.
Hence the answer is 22.05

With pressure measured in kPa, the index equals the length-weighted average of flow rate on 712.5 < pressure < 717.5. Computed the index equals 18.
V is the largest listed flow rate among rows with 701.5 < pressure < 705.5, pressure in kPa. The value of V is 22.31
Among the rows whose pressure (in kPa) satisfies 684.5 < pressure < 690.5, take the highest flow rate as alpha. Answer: 21.46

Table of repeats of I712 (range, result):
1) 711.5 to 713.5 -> 17.4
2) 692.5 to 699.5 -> 21.51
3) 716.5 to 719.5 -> 20.31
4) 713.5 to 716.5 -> 18.15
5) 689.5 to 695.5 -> 20.56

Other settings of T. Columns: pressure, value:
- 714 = 17.68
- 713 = 17.4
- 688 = 20.61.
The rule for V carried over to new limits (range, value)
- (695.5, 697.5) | 21.07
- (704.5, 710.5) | 21.2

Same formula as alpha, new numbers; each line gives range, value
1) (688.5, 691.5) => 20.48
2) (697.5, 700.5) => 22.05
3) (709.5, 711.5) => 18.66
